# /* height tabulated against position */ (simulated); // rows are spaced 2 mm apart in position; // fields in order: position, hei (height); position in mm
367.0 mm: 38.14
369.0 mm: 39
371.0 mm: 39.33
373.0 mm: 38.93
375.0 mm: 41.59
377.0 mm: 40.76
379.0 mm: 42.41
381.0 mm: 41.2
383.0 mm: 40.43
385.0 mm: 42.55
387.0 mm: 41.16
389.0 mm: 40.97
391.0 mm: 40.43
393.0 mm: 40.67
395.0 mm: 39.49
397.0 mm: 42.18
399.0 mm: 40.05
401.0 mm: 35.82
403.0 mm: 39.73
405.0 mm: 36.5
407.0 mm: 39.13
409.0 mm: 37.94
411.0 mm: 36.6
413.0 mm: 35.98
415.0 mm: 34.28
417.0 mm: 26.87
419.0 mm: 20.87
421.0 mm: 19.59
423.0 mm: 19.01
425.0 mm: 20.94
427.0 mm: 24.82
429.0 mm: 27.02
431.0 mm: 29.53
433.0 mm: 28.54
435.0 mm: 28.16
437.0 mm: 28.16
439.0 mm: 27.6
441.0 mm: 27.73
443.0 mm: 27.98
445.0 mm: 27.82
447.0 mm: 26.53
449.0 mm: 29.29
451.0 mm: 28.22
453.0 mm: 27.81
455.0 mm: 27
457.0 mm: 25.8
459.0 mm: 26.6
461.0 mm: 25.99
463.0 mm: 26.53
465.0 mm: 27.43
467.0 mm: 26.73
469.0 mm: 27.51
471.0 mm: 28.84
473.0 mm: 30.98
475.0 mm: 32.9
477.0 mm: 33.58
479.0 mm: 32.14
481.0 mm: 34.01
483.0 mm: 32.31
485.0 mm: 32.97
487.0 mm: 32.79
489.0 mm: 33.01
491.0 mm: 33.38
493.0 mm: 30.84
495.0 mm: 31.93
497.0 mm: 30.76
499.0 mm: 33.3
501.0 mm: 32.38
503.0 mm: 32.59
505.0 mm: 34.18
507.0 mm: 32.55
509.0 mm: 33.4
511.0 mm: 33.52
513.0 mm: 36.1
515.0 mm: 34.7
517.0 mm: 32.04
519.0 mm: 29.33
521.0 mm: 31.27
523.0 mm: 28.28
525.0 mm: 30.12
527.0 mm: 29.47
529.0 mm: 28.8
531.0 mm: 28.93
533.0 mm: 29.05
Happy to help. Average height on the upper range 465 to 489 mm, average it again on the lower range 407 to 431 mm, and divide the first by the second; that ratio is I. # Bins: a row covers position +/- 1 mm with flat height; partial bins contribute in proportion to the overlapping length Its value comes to 1.1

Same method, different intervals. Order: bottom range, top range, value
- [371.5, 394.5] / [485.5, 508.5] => 0.80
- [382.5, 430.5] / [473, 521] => 0.96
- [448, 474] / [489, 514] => 1.19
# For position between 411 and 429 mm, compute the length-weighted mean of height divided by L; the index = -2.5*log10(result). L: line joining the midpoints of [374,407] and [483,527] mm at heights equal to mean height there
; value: 0.420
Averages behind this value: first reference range 40.3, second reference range 32.3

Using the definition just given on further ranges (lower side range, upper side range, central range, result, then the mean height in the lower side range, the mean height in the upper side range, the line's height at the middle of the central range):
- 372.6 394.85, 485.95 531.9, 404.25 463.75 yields 0.304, 41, 31.9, 37.4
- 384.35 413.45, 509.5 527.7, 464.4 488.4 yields 0.108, 39.3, 31.7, 34.4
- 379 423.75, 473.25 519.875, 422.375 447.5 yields 0.299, 36.2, 32.8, 35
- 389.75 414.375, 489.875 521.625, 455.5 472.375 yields 0.283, 38.7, 32.7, 35.1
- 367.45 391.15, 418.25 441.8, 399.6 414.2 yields -0.162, 40.7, 25.2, 32.3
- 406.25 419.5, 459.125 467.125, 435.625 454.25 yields 0.046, 33.4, 26.7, 29.1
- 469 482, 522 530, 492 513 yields -0.082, 31.7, 29.2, 30.4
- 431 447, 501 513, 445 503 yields 0.027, 28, 33.4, 30.8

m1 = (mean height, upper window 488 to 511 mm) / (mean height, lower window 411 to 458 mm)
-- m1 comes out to 1.20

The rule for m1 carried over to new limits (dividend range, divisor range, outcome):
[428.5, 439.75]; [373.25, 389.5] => 0.68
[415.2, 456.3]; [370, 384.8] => 0.65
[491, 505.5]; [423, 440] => 1.22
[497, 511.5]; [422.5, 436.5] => 1.28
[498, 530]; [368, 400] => 0.79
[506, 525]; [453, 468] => 1.21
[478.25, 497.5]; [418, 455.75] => 1.24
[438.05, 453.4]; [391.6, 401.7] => 0.70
